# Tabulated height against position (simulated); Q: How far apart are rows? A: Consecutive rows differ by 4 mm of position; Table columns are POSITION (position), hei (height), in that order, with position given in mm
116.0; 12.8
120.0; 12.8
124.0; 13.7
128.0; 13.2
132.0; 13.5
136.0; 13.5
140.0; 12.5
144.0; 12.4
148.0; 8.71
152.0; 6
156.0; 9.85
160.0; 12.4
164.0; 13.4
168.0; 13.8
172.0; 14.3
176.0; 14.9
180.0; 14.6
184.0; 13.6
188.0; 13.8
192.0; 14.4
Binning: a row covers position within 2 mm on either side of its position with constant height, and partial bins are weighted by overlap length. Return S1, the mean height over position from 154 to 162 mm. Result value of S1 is 11.1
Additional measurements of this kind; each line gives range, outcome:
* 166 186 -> 14.2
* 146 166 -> 10.1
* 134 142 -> 13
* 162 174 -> 13.8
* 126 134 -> 13.3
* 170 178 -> 14.6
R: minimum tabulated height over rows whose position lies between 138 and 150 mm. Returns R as 8.71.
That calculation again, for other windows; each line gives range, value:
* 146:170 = 6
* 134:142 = 12.5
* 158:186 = 12.4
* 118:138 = 12.8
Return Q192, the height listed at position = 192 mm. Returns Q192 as 14.4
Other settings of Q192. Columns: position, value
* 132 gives 13.5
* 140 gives 12.5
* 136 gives 13.5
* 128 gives 13.2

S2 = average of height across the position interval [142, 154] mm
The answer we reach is 9.04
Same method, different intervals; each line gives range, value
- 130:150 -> 12.1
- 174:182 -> 14.8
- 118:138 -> 13.3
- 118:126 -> 13.2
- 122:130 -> 13.4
